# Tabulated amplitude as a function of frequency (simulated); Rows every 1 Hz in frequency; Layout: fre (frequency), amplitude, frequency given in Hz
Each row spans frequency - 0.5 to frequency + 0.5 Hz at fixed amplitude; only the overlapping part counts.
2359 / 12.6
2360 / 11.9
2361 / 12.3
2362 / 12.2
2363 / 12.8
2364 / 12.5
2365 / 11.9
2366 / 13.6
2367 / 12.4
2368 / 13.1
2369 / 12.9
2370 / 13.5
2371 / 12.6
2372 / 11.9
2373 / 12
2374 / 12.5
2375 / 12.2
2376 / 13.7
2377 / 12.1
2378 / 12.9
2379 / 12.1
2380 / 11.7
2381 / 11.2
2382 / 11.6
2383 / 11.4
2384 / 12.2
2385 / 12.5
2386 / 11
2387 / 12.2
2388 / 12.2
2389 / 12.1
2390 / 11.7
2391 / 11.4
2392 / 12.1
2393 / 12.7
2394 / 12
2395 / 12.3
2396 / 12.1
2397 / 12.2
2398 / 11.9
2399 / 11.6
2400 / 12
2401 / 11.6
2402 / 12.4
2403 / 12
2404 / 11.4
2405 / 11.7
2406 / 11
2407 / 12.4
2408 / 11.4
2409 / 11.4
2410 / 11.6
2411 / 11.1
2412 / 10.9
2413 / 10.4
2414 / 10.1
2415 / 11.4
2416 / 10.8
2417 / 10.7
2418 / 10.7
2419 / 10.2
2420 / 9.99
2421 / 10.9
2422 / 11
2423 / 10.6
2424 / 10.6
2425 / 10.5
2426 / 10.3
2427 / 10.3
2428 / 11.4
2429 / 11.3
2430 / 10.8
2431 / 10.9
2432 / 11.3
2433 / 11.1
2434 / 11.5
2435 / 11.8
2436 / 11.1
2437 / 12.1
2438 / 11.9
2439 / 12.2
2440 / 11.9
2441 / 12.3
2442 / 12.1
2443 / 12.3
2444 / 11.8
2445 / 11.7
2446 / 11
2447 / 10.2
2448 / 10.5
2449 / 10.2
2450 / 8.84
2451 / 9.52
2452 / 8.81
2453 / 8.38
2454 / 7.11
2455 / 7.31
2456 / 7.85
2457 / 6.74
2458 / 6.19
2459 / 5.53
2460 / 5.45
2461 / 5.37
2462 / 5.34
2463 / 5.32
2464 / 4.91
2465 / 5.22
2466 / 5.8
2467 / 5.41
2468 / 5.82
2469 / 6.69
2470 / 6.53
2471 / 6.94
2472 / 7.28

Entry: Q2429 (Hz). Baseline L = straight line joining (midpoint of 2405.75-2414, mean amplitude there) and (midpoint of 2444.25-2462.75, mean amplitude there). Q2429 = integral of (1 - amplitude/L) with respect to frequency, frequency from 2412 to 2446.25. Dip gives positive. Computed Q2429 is -4.8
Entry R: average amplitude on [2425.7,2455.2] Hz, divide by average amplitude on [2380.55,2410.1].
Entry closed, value 0.9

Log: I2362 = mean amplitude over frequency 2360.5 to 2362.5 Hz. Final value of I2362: 12.2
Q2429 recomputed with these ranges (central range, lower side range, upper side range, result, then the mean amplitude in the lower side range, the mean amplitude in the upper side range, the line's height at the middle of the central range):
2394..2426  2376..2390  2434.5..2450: 1.4 Hz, 12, 11.5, 11.7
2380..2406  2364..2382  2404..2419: -0.3 Hz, 12.5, 11.1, 11.8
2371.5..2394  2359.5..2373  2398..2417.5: 0.1 Hz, 12.6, 11.4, 12.1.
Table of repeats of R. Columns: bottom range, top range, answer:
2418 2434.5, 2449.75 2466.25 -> 0.62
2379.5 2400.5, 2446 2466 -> 0.62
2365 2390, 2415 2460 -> 0.84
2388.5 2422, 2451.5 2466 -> 0.56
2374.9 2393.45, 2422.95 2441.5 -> 0.94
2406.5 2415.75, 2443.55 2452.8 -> 0.91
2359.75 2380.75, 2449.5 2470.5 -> 0.53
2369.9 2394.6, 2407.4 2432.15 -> 0.89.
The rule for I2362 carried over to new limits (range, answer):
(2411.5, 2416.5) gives 10.7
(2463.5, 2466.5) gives 5.31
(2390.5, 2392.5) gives 11.8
